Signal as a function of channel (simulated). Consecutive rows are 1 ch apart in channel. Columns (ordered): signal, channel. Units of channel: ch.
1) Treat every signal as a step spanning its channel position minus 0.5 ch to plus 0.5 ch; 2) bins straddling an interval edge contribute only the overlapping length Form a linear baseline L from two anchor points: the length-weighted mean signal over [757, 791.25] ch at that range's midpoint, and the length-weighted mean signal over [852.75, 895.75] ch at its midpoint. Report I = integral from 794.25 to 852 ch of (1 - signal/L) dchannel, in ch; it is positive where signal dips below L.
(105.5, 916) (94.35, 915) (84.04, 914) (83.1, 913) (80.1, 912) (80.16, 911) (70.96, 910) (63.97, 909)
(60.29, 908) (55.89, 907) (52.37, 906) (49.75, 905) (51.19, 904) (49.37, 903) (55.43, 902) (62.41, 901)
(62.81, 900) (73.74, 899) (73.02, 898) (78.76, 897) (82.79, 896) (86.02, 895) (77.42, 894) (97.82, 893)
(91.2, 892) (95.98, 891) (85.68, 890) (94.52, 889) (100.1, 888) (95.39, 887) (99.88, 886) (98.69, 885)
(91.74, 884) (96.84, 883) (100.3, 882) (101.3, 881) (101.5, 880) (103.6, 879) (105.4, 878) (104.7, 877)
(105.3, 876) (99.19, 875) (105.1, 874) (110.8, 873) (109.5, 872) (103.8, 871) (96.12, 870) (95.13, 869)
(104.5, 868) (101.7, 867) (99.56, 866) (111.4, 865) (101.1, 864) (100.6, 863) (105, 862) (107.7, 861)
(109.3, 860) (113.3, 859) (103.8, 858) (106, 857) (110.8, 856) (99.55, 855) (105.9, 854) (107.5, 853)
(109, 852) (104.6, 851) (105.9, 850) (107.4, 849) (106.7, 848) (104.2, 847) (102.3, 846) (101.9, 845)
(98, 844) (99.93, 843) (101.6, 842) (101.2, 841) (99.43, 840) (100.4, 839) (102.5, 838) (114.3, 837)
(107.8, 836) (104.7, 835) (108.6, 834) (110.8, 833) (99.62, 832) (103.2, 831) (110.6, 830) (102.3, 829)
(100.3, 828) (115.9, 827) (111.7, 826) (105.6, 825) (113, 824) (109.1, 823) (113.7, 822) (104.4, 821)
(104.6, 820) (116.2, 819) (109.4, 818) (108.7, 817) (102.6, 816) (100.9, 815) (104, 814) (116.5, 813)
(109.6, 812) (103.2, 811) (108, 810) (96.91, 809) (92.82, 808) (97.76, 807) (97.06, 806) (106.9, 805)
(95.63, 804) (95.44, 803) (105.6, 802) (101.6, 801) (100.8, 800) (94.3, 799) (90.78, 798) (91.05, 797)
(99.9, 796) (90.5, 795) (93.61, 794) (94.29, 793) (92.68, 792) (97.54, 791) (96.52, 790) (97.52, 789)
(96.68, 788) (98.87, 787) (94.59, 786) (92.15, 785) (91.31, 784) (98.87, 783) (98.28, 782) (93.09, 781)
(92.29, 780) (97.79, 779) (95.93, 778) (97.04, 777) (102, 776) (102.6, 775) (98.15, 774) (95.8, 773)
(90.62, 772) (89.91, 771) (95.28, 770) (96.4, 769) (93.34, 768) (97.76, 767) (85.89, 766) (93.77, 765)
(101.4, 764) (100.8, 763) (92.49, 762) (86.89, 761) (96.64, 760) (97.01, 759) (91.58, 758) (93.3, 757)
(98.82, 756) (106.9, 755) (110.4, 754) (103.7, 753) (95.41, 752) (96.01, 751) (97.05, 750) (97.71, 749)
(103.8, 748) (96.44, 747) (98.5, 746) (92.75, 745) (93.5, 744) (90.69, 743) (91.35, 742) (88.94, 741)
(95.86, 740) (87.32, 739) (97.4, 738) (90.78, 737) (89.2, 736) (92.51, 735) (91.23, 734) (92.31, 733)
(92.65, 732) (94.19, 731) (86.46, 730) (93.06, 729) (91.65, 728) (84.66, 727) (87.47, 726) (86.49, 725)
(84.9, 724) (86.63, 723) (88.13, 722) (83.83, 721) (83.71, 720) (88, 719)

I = -3.3 ch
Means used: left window 95.4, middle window 104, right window 101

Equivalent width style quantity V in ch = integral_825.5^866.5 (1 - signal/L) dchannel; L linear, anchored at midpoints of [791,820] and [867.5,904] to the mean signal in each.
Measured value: -4.1 ch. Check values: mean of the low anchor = 101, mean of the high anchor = 91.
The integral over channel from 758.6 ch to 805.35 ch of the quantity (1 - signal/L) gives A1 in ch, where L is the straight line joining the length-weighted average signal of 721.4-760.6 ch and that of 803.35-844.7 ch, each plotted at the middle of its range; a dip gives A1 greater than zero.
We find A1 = 1.6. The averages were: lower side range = 93.6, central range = 95.9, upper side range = 105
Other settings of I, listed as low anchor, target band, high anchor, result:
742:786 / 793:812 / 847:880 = 0.3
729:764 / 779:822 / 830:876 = 0.2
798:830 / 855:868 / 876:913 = -2.1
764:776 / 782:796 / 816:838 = 0.6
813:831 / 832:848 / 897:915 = -0.8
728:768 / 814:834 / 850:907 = -2.8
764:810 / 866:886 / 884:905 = -4.5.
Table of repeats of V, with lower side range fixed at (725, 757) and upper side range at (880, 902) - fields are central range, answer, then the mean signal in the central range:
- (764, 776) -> -0.3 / 95.1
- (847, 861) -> -2.8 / 107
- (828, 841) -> -2.2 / 105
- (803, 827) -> -3.9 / 106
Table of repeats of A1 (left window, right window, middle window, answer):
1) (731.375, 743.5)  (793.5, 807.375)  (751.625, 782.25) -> -0.7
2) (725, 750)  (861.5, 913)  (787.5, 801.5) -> -0.7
